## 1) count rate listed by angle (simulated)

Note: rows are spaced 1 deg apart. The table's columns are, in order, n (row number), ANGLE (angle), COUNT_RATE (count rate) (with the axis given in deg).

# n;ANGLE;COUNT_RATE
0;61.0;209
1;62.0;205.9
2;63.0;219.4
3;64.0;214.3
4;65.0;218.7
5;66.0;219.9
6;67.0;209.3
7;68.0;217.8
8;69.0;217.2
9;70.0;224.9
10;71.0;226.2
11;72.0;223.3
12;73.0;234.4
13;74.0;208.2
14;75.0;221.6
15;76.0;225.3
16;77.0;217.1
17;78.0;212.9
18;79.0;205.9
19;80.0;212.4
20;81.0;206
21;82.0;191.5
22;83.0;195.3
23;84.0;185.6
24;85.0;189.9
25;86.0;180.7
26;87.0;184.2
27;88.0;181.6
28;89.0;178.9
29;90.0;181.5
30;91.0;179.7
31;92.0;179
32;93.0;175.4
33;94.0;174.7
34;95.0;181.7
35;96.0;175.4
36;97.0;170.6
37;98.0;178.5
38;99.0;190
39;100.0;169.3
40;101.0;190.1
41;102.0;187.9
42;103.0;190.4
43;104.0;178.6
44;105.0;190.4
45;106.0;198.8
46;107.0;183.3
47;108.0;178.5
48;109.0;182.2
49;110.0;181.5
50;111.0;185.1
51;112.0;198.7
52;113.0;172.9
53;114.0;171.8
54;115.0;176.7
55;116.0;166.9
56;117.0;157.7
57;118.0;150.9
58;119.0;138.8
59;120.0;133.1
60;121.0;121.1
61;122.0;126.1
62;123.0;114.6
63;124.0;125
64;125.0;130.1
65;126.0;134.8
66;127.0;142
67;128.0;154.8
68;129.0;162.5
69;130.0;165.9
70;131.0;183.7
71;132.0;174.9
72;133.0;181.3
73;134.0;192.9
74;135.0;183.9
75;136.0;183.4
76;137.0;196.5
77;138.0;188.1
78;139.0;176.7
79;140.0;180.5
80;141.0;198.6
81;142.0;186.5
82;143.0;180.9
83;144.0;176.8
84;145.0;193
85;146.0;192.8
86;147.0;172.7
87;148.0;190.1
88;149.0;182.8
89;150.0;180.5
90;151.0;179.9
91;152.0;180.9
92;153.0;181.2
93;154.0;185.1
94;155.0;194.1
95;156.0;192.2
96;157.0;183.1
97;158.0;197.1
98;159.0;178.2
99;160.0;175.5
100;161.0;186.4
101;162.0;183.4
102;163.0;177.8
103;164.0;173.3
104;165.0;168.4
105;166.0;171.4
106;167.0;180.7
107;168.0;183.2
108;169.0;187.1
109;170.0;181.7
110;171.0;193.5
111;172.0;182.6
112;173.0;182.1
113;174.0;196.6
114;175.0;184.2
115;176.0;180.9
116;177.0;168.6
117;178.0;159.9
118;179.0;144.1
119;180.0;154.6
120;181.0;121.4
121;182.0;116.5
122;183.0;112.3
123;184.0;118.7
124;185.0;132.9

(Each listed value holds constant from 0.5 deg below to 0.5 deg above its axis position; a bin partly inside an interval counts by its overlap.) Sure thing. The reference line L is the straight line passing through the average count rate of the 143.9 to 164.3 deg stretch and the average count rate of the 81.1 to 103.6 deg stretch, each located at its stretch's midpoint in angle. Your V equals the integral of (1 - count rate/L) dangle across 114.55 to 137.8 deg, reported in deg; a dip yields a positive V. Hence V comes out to 3.4 deg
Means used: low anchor 183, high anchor 184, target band 157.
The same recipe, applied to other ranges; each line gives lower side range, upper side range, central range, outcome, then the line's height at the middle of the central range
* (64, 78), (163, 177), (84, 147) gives 9.1 deg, 203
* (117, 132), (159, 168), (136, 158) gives -3.1 deg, 163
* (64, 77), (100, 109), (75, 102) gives 1.7 deg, 202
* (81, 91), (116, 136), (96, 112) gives -1.2 deg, 171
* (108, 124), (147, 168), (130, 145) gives -1.2 deg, 170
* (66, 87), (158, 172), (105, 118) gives 1.3 deg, 198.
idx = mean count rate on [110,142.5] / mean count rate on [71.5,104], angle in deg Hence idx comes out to 0.9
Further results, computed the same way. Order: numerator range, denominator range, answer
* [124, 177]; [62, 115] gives 0.92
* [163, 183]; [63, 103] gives 0.85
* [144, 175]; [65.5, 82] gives 0.85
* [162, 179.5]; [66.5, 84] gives 0.83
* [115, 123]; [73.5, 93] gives 0.73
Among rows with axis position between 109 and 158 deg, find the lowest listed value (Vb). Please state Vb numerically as 114.6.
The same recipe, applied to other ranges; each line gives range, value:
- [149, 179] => 144.1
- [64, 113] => 169.3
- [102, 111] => 178.5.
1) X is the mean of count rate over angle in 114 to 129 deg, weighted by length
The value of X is 143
